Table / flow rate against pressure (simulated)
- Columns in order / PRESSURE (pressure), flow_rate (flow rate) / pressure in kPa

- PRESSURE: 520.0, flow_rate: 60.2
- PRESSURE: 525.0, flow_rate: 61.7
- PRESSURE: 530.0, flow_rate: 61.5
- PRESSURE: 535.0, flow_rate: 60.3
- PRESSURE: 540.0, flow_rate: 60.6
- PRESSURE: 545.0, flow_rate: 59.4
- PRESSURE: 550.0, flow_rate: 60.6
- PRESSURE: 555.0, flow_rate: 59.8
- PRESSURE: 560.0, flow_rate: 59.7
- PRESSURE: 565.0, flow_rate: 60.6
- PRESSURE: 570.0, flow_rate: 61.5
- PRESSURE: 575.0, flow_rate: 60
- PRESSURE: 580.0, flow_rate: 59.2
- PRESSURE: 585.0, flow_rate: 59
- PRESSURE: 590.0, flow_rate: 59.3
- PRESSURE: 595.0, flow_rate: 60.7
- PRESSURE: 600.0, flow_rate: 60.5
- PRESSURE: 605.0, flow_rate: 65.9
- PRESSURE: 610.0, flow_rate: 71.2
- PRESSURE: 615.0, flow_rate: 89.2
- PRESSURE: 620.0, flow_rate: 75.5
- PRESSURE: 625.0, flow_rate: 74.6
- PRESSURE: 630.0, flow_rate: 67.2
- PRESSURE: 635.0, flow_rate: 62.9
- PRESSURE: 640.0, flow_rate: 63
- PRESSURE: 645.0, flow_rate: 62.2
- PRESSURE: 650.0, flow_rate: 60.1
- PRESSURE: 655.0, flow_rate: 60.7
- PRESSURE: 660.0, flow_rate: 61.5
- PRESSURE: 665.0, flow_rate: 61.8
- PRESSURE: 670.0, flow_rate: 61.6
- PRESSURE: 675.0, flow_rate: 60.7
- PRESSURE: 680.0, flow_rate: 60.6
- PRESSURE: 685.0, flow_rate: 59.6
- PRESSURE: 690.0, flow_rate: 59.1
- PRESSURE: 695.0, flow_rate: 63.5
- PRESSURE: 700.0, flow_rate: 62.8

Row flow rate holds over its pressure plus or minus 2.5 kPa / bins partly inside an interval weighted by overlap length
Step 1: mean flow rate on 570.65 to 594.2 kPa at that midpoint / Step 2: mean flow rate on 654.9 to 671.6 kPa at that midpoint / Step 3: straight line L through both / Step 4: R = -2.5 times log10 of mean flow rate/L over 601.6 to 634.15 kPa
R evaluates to -0.205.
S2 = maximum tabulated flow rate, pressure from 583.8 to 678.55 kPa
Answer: 89.2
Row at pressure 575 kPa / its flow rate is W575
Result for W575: 60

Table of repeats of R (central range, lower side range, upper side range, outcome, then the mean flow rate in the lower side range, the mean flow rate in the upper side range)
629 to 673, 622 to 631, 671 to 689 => 0.07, 71.8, 60.3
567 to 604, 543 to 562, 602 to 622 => 0.13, 59.9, 75.1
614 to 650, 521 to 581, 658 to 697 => -0.14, 60.4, 61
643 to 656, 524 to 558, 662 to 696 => 0.00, 60.5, 60.9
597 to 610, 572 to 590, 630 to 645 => -0.06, 59.4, 63.5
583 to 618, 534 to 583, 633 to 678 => -0.10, 60.2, 61.6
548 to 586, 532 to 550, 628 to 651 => 0.02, 60.2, 63.2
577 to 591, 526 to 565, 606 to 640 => 0.12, 60.3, 72.3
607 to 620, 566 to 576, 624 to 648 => -0.23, 60.8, 65.3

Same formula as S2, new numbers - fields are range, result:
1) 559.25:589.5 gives 61.5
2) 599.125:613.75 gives 71.2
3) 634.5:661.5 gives 63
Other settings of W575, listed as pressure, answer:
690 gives 59.1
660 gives 61.5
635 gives 62.9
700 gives 62.8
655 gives 60.7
